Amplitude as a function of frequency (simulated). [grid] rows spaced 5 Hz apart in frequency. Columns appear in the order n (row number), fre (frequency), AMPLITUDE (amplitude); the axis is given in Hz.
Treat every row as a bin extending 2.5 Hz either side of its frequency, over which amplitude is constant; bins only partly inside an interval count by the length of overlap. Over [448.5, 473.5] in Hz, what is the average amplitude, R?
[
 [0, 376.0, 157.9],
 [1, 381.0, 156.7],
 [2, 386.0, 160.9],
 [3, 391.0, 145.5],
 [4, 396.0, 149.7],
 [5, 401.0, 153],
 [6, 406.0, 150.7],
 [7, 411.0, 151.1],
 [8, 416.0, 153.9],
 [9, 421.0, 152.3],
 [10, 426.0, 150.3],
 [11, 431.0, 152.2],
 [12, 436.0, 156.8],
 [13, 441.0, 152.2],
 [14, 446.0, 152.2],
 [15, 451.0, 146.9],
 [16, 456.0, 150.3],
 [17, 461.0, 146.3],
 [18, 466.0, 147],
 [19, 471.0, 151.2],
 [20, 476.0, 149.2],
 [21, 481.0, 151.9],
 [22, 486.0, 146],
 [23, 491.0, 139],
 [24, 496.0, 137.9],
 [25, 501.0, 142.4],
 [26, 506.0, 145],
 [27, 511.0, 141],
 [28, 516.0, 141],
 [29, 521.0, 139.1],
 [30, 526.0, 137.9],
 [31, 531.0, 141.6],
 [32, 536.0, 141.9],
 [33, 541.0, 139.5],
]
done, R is 148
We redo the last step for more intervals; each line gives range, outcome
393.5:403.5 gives 151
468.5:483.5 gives 151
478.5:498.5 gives 144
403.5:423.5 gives 152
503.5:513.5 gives 143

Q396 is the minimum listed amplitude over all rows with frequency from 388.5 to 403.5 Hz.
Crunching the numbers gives 145.5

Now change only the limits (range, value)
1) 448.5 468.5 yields 146.3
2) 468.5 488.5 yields 146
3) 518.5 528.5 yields 137.9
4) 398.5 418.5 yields 150.7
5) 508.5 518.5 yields 141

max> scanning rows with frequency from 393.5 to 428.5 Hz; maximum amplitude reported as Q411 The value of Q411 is 153.9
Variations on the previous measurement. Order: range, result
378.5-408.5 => 160.9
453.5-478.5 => 151.2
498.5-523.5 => 145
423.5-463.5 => 156.8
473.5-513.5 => 151.9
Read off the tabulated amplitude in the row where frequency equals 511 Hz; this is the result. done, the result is 141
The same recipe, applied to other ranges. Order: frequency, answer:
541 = 139.5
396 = 149.7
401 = 153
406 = 150.7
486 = 146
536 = 141.9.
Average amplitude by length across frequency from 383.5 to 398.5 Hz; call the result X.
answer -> 152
